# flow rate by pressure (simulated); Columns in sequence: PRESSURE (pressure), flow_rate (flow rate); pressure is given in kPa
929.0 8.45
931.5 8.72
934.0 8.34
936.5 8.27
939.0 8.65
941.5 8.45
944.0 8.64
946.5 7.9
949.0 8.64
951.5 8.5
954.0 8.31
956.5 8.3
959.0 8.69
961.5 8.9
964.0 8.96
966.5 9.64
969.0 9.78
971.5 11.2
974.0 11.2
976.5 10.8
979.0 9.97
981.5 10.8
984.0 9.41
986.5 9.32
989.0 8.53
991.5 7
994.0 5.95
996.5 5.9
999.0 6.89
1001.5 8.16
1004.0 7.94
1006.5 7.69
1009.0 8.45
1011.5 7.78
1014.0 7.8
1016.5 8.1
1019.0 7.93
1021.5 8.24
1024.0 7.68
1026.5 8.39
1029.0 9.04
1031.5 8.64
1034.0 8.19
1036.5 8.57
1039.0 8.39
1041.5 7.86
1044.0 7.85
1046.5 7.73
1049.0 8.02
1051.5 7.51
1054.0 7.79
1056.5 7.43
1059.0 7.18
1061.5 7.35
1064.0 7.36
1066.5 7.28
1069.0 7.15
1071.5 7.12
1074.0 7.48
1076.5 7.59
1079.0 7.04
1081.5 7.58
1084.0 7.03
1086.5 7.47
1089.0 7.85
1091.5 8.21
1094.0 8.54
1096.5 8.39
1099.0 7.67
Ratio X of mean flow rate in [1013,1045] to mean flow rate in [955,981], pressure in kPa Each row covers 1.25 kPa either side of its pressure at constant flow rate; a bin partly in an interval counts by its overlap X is 0.84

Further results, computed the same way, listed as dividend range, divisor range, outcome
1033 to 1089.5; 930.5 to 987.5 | 0.83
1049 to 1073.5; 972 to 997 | 0.82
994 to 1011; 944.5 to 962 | 0.88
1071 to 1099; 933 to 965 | 0.90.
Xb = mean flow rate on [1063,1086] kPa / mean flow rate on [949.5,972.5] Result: 0.80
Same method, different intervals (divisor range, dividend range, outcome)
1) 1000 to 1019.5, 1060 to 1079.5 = 0.92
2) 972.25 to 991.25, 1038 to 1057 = 0.79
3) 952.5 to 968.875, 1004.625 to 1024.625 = 0.90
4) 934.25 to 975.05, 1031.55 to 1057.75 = 0.89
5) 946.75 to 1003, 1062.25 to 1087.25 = 0.83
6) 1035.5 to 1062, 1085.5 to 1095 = 1.03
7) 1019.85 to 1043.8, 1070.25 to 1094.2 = 0.91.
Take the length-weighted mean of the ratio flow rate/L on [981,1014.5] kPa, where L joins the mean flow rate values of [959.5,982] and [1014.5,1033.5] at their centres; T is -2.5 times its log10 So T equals 0.16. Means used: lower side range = 10.1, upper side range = 8.27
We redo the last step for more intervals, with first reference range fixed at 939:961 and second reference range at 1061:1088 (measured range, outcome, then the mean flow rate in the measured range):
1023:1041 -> -0.094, 8.4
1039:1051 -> -0.043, 7.9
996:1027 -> 0.013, 7.8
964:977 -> -0.245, 10.4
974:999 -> -0.069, 8.67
